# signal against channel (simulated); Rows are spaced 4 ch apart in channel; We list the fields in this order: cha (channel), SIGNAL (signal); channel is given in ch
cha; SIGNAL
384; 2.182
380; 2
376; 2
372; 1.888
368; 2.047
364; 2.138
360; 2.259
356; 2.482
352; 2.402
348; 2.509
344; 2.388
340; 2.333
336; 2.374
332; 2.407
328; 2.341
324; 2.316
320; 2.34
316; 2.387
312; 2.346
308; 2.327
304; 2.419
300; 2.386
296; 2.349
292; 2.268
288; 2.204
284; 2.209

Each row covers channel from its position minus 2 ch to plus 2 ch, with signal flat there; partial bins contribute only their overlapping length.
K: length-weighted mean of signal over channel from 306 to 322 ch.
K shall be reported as 2.35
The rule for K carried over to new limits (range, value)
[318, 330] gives 2.33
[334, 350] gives 2.4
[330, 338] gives 2.39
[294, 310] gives 2.37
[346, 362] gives 2.41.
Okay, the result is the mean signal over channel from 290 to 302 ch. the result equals 2.33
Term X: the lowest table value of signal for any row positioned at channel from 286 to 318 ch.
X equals 2.204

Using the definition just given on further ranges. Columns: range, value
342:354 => 2.388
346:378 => 1.888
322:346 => 2.316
